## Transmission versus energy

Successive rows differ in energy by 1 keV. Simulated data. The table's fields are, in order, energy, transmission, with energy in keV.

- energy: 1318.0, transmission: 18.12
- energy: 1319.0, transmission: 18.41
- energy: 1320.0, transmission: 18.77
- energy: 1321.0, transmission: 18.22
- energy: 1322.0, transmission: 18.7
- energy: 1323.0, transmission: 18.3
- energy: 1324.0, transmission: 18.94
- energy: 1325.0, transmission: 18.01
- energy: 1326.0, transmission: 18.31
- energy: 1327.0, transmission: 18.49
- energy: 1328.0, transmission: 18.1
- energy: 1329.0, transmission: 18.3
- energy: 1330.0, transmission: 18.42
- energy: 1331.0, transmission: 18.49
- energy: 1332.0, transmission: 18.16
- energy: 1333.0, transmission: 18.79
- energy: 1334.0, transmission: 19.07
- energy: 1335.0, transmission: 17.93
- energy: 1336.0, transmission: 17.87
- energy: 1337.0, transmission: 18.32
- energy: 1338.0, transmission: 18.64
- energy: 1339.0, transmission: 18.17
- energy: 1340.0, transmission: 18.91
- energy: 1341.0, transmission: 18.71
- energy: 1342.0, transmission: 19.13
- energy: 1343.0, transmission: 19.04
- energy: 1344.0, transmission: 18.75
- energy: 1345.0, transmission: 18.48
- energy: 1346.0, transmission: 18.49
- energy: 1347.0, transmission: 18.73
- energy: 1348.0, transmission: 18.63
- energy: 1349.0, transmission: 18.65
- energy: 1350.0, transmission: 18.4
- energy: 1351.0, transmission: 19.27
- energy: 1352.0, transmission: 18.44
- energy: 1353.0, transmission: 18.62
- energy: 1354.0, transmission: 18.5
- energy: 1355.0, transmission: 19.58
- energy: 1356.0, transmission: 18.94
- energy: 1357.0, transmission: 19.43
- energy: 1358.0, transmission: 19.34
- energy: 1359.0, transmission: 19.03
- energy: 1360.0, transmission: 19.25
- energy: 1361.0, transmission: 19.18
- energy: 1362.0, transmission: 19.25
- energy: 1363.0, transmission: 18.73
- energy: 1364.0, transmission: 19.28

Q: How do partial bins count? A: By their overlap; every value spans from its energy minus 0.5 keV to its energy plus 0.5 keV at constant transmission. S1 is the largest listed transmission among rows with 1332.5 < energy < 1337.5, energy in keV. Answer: 19.07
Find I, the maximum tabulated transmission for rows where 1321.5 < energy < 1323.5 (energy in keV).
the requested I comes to 18.7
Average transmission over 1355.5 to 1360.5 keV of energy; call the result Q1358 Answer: 19.2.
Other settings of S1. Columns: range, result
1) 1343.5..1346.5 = 18.75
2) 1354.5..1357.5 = 19.58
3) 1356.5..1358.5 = 19.43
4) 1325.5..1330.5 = 18.49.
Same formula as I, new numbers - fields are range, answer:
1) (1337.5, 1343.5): 19.13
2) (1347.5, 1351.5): 19.27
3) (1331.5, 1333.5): 18.79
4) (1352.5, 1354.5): 18.62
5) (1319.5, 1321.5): 18.77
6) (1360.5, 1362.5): 19.25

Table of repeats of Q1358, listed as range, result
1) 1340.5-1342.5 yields 18.9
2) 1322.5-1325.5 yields 18.4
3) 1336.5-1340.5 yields 18.5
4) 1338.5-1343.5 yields 18.8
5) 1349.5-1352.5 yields 18.7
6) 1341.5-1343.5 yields 19.1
